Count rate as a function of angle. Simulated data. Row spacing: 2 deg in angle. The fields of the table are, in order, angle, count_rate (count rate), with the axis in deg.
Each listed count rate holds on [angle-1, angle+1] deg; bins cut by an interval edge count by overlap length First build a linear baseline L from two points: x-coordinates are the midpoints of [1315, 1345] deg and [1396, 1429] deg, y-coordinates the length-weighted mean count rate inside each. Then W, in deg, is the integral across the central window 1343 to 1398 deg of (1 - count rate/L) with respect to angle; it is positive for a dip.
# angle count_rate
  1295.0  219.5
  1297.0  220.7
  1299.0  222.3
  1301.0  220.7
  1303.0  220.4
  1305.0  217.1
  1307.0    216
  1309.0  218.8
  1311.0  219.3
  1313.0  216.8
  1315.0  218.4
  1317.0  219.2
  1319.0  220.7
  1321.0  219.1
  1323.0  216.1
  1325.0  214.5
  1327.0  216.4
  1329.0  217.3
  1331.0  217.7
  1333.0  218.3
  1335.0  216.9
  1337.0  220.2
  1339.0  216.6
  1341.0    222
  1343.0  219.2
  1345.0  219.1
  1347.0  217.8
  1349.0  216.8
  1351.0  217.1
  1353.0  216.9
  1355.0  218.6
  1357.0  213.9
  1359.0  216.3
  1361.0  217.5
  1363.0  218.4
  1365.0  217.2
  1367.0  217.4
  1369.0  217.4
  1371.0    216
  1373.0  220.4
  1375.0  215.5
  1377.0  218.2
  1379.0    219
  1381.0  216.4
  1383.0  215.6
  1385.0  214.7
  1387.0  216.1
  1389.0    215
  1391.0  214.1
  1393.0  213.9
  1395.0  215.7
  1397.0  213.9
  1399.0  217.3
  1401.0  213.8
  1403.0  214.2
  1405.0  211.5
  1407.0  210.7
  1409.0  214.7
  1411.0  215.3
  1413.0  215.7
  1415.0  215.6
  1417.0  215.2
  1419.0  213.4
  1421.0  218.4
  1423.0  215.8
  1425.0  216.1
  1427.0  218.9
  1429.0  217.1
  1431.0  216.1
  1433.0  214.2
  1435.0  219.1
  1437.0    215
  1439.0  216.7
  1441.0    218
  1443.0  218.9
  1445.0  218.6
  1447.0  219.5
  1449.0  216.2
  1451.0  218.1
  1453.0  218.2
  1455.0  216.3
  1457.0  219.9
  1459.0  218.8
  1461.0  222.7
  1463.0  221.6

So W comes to 0.0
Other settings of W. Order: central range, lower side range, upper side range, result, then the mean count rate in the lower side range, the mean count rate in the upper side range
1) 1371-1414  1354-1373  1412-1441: 0.3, 217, 216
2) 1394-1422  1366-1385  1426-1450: 0.3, 217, 217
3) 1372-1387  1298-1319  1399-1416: -0.1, 219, 214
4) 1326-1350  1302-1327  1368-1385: -0.1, 218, 217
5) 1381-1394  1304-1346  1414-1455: 0.1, 218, 217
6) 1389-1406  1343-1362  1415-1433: 0.2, 217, 216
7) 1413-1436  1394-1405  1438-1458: 0.0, 215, 218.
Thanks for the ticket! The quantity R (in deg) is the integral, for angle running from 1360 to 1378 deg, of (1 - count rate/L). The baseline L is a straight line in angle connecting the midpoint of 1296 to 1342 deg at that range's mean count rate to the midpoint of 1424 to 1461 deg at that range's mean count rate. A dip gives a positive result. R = 0.1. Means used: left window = 218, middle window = 218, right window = 218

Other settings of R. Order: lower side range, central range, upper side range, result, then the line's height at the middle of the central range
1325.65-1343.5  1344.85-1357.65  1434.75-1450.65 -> 0.06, 218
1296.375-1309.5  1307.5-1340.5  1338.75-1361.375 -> 0.11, 219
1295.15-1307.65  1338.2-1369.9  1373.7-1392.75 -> -0.05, 217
